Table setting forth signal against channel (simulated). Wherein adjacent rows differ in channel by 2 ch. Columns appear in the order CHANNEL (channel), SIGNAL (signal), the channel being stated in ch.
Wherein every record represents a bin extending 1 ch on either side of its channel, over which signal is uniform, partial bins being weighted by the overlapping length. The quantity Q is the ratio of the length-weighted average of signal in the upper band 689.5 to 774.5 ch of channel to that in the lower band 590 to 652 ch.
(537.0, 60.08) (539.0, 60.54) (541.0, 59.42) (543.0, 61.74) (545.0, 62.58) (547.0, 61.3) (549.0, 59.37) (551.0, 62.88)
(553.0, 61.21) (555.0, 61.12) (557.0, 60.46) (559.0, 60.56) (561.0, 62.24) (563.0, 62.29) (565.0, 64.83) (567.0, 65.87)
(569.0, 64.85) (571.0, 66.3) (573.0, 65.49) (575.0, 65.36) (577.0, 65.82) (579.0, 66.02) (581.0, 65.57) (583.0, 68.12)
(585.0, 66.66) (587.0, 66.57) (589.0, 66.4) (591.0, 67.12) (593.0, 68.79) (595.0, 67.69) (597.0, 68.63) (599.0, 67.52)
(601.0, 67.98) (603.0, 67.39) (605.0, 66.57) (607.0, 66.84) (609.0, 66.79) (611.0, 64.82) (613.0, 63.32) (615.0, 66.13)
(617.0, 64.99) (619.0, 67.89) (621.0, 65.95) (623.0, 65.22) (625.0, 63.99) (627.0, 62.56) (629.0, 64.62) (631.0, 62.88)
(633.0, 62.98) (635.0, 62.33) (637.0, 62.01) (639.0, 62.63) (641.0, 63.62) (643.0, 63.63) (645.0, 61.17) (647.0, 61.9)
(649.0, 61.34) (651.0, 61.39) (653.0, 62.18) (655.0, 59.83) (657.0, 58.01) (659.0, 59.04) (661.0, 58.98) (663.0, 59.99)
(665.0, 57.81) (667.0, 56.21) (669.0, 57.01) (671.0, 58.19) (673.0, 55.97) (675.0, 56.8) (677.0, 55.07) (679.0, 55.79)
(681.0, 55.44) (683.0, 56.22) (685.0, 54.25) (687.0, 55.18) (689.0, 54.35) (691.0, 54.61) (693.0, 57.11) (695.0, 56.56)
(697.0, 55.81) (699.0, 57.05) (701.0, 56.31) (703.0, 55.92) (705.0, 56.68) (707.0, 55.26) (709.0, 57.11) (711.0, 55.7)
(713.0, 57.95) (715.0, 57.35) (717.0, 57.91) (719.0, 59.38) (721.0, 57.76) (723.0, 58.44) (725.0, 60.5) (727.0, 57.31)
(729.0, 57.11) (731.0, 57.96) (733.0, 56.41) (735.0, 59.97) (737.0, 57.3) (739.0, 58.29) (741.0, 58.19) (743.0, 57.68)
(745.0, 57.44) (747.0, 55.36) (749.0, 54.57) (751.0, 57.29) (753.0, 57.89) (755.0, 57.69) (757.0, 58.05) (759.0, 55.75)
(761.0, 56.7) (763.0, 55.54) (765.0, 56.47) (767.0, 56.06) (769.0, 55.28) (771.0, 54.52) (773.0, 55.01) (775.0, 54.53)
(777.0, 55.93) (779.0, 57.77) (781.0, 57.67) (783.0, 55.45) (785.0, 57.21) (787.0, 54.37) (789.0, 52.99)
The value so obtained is 0.9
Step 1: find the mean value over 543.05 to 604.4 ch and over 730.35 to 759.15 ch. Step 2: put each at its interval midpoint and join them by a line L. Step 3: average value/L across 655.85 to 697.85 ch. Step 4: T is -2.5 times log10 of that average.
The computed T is 0.07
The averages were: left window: 64.9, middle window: 56.6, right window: 57.4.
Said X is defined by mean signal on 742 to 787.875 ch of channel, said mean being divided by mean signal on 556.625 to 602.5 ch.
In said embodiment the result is 0.86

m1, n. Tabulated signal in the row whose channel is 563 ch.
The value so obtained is 62.29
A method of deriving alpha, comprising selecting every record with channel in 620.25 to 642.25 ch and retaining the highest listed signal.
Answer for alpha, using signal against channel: 65.95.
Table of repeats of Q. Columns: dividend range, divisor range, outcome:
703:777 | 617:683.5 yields 0.94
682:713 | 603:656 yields 0.88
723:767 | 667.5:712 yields 1.02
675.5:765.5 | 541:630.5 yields 0.88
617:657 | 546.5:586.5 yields 0.99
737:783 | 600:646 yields 0.87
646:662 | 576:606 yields 0.90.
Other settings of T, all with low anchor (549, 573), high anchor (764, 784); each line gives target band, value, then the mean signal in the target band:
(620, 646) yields -0.049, 63.4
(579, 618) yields -0.085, 66.7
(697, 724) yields 0.017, 57.1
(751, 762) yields -0.015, 57.2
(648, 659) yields -0.010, 60.4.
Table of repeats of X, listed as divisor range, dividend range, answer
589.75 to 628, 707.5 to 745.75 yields 0.87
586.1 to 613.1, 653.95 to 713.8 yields 0.85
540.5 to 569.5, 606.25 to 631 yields 1.05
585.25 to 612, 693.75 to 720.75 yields 0.85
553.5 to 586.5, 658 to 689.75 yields 0.88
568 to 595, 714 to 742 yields 0.88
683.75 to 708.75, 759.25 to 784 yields 1.00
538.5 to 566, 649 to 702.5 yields 0.93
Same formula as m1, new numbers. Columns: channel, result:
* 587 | 66.57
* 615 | 66.13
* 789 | 52.99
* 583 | 68.12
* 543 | 61.74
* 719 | 59.38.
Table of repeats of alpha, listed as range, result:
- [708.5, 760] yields 60.5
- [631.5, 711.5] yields 63.63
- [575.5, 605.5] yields 68.79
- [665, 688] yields 58.19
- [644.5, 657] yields 62.18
